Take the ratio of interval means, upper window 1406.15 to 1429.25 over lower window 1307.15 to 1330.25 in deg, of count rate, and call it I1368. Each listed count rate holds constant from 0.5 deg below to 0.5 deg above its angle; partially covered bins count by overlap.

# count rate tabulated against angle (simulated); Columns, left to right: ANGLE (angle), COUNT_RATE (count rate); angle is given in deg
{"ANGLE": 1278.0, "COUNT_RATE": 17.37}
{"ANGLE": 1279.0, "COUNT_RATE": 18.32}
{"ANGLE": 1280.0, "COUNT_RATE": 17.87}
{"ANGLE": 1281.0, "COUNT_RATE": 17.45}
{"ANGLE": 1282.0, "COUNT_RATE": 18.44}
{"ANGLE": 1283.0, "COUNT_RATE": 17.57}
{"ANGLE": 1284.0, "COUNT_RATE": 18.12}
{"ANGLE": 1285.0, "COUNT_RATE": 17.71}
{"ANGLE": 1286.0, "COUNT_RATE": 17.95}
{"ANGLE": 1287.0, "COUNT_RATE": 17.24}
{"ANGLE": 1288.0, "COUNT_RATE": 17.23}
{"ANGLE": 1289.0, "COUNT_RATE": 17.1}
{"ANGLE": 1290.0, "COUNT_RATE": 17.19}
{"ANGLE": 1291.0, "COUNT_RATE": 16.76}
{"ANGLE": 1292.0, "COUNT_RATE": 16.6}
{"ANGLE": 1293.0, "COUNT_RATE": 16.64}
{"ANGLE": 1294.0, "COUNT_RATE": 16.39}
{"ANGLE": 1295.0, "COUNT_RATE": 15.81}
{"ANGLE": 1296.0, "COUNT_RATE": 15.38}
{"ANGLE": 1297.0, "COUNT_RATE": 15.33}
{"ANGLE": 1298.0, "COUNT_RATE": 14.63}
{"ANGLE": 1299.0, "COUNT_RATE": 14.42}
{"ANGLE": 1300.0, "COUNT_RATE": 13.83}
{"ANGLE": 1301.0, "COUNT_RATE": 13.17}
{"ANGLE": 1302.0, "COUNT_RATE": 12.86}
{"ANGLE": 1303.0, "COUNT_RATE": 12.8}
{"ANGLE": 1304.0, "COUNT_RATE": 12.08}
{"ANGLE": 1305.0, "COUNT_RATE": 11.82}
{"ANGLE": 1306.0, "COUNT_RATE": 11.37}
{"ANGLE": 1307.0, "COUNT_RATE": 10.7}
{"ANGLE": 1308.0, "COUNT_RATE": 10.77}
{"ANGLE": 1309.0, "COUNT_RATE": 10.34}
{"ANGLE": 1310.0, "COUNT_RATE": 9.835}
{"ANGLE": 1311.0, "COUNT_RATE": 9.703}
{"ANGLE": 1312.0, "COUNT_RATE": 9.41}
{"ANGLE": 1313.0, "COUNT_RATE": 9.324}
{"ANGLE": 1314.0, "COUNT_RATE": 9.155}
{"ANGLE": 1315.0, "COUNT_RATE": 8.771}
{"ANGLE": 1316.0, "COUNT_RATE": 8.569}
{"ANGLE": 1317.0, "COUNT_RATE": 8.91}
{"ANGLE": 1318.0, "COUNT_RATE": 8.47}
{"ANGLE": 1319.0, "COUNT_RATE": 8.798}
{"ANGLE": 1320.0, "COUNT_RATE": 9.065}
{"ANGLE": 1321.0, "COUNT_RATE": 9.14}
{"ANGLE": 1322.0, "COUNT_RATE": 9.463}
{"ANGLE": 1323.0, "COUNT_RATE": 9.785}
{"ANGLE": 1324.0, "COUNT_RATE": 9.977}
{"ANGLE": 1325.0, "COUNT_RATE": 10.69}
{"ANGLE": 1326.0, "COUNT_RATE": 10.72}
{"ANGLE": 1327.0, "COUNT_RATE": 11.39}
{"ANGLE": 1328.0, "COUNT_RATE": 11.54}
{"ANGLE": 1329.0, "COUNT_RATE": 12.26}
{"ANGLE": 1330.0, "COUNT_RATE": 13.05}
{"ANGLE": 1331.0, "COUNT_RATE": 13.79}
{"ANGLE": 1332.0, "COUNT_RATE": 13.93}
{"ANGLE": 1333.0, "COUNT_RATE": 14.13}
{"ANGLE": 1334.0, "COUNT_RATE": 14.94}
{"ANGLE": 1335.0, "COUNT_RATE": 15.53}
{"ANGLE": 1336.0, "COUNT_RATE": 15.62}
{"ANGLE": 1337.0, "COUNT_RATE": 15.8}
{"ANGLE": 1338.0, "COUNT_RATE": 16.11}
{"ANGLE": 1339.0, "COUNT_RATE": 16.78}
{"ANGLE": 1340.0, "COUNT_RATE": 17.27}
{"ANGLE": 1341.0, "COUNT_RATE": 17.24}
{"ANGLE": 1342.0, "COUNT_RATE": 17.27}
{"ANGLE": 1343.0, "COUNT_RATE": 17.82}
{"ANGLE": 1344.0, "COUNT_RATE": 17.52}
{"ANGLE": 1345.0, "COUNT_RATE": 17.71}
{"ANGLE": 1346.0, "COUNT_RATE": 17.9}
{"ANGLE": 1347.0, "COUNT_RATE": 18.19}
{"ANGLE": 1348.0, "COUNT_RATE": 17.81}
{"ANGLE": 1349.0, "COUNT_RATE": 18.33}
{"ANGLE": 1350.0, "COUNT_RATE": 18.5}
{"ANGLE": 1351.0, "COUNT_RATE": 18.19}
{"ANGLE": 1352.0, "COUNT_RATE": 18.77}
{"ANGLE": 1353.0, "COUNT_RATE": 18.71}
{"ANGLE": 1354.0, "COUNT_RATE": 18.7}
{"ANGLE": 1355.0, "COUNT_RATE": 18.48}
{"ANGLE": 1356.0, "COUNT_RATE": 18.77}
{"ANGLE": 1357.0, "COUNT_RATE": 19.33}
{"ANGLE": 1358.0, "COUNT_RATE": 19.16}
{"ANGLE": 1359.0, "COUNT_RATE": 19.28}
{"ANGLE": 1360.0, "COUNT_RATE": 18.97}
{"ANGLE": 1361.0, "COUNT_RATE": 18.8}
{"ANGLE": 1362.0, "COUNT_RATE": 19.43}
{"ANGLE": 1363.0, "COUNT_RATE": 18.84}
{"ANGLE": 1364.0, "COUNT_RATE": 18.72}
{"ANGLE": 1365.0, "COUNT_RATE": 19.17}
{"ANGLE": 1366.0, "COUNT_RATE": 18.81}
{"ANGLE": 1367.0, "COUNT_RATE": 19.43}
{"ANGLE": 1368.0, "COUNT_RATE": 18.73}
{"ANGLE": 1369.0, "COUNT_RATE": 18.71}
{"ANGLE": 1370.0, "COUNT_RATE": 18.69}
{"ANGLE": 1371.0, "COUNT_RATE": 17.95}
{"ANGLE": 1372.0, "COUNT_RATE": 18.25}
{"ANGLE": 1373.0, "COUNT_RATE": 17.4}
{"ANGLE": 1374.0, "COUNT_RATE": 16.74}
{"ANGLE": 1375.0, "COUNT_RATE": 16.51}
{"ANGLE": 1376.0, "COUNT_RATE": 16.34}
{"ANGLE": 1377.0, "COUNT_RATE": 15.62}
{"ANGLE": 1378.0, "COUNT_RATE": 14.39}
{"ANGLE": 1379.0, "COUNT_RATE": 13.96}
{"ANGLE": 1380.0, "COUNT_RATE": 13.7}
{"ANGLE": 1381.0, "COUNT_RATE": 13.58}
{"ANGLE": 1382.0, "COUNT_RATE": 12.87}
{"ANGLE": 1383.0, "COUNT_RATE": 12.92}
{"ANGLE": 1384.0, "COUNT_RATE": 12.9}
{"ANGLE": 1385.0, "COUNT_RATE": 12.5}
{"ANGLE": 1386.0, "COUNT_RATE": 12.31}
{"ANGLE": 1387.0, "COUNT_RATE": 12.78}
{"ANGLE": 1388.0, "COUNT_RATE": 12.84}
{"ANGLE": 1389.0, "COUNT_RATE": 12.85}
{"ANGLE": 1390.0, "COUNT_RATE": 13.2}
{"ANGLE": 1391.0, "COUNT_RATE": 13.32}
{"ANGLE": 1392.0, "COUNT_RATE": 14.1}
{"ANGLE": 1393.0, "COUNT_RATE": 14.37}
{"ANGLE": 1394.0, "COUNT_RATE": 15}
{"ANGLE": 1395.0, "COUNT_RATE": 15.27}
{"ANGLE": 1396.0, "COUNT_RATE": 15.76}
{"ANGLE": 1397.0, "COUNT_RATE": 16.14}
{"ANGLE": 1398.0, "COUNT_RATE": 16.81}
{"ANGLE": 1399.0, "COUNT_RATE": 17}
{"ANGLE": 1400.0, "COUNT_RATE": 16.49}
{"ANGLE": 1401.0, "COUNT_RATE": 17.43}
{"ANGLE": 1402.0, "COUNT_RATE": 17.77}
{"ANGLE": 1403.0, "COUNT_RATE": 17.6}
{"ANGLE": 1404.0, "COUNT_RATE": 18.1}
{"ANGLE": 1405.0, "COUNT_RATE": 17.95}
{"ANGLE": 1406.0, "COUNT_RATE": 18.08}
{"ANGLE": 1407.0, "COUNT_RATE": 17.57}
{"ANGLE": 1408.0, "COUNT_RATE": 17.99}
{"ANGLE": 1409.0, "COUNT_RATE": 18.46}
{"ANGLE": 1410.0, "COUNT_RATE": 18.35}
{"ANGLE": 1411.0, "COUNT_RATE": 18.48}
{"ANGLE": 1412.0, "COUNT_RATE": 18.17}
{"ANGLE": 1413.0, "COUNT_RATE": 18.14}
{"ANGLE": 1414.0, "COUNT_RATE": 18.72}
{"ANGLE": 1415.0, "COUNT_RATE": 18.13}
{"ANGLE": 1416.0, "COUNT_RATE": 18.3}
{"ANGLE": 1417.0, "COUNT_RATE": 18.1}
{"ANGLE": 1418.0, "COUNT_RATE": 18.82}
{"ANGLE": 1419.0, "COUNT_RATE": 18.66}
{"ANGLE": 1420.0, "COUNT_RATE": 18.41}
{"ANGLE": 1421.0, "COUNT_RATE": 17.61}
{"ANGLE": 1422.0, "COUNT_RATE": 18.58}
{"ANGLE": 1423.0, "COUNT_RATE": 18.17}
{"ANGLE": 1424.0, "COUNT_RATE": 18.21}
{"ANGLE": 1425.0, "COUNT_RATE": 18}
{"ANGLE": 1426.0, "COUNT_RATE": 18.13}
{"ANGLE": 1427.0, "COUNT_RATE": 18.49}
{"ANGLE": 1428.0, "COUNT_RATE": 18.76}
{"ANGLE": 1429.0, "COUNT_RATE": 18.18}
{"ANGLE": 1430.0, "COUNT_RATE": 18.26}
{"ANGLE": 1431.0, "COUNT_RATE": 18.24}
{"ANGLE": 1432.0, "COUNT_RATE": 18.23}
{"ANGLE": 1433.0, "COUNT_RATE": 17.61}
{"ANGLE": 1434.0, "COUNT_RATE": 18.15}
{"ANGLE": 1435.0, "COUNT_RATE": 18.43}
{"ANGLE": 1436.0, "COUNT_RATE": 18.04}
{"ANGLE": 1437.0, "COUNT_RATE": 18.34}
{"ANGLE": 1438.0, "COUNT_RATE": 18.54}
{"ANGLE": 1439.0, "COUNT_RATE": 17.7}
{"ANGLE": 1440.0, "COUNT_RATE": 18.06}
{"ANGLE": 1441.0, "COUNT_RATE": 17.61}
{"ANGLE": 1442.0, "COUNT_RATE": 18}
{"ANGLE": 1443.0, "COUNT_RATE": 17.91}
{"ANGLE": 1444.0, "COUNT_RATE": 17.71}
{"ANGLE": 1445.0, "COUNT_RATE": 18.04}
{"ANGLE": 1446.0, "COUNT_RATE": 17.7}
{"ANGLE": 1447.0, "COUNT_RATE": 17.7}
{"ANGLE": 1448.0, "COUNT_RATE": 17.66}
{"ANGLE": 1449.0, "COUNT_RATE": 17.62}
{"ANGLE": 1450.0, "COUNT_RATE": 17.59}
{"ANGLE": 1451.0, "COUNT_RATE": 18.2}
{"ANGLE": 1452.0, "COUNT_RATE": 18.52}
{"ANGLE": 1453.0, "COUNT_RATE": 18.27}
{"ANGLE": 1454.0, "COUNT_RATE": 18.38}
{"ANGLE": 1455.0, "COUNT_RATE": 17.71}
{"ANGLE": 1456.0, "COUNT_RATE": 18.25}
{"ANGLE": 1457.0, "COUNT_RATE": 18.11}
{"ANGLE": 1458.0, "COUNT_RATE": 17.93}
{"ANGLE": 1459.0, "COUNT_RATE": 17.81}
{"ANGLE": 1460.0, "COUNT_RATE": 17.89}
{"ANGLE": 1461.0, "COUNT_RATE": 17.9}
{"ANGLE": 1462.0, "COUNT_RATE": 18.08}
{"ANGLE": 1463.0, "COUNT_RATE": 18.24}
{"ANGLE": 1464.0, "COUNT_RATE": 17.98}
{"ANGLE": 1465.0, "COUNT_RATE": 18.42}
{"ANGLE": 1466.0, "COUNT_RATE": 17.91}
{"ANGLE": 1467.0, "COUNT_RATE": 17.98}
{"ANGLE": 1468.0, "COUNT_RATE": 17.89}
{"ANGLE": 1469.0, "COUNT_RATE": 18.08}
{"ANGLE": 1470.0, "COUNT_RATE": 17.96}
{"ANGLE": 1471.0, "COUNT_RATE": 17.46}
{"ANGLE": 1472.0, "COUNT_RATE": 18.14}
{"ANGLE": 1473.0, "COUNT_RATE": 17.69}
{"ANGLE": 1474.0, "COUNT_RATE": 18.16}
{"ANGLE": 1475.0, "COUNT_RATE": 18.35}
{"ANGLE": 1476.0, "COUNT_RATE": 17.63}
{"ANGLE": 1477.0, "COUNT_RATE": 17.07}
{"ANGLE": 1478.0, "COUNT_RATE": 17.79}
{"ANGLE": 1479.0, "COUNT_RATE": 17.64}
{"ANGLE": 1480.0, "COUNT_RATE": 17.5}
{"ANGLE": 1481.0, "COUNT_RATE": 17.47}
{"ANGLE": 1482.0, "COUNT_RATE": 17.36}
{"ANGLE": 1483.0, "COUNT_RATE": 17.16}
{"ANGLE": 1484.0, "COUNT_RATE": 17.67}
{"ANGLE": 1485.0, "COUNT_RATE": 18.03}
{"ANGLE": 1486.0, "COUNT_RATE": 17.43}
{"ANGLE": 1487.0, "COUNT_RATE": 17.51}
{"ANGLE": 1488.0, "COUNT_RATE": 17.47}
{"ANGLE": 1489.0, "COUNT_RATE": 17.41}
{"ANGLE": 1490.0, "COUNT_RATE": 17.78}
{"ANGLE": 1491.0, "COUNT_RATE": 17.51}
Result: 1.8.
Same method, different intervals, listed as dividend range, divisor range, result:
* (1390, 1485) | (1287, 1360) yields 1.24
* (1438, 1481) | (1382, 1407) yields 1.18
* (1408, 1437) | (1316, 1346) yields 1.38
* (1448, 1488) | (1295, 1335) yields 1.55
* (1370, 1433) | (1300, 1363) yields 1.17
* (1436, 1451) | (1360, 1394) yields 1.13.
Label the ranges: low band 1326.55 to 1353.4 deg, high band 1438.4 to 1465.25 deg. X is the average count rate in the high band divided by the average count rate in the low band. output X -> 1.1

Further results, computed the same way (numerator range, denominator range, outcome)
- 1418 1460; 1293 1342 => 1.46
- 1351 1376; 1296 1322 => 1.69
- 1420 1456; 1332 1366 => 1.02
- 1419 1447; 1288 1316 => 1.39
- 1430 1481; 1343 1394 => 1.08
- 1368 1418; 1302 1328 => 1.59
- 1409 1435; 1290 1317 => 1.45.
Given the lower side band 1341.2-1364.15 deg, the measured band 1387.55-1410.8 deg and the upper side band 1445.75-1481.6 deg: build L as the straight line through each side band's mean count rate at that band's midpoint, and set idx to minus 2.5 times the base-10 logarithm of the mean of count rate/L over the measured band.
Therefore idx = 0.126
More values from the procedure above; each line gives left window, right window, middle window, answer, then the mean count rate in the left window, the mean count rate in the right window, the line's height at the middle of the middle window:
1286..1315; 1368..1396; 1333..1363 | -0.24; 13.5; 14.9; 14.3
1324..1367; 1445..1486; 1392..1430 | -0.02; 16.7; 17.9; 17.3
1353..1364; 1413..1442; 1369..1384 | 0.20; 19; 18.2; 18.8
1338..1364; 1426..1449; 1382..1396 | 0.32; 18.3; 18.1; 18.2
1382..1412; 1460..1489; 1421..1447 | -0.09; 15.7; 17.8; 16.7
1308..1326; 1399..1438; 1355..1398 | -0.13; 9.45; 18.1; 14.5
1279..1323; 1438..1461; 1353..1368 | -0.24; 13.4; 17.9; 15.2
